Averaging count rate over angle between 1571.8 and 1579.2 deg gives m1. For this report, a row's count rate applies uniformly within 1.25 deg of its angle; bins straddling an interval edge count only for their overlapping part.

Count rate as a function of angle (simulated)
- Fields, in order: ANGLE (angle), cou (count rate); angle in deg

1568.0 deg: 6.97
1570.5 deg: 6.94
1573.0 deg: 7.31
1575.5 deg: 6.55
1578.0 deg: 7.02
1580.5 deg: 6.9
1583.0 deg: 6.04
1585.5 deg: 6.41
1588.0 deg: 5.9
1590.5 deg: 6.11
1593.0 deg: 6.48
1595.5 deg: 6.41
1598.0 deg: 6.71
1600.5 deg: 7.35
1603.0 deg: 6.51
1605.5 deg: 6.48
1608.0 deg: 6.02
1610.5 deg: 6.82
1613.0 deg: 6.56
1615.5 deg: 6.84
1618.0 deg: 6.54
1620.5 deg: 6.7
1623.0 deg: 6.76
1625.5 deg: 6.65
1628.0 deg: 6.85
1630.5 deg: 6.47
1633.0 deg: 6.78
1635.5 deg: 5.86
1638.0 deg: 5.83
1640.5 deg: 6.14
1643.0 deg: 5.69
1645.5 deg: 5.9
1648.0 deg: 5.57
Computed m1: 6.96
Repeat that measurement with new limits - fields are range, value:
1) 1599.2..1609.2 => 6.59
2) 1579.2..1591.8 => 6.28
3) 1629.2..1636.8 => 6.37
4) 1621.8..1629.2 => 6.75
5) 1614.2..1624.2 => 6.71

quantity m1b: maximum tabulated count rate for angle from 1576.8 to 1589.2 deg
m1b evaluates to 7.02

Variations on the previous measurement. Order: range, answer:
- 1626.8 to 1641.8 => 6.85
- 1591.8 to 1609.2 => 7.35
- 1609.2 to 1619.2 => 6.84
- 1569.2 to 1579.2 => 7.31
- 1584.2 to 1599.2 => 6.71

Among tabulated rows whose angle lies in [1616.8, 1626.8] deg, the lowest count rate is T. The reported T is 6.54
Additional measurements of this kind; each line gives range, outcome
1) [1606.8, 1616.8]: 6.02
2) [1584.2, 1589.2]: 5.9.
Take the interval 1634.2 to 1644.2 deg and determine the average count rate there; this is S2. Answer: 5.89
